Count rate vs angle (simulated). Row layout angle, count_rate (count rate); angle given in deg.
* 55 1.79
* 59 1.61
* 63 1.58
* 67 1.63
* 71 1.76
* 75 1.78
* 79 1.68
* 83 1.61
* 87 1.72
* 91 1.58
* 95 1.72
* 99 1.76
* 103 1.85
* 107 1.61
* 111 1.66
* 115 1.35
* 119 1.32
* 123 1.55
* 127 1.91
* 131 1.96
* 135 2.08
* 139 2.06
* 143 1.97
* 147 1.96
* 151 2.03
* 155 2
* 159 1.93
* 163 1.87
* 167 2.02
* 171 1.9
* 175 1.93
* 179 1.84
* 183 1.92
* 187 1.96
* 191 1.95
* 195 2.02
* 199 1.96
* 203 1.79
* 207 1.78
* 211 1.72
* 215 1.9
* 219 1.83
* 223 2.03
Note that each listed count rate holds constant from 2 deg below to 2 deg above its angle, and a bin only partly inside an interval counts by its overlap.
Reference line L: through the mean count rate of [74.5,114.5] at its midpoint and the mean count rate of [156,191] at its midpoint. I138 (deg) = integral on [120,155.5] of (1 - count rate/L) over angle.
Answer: -2.16 deg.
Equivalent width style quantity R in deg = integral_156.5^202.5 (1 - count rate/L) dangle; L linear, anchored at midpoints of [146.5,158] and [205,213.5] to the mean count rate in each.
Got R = -1.3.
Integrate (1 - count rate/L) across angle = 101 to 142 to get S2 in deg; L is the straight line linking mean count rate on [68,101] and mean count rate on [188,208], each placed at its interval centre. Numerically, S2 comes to 0.66 deg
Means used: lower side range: 1.7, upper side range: 1.91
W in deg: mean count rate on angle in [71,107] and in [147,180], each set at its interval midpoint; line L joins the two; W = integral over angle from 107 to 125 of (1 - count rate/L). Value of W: 3.09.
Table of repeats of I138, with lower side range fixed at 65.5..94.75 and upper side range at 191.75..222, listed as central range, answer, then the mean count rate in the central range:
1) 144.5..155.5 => -1.3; 2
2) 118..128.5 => 0.9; 1.6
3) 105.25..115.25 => 0.9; 1.57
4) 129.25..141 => -1.8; 2.03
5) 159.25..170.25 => -0.8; 1.94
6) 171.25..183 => -0.4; 1.89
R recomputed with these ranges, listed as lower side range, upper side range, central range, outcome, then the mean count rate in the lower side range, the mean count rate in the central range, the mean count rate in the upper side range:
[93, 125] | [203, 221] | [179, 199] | -2.2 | 1.6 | 1.95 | 1.81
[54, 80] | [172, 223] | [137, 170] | -2.8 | 1.69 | 1.98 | 1.89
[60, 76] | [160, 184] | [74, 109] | 0.6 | 1.68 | 1.7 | 1.91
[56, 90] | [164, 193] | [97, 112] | 0.2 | 1.67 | 1.72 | 1.93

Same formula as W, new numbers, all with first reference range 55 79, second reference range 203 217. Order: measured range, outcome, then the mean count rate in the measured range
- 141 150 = -1.2 deg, 1.97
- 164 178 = -1.3 deg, 1.94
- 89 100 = 0.2 deg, 1.68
